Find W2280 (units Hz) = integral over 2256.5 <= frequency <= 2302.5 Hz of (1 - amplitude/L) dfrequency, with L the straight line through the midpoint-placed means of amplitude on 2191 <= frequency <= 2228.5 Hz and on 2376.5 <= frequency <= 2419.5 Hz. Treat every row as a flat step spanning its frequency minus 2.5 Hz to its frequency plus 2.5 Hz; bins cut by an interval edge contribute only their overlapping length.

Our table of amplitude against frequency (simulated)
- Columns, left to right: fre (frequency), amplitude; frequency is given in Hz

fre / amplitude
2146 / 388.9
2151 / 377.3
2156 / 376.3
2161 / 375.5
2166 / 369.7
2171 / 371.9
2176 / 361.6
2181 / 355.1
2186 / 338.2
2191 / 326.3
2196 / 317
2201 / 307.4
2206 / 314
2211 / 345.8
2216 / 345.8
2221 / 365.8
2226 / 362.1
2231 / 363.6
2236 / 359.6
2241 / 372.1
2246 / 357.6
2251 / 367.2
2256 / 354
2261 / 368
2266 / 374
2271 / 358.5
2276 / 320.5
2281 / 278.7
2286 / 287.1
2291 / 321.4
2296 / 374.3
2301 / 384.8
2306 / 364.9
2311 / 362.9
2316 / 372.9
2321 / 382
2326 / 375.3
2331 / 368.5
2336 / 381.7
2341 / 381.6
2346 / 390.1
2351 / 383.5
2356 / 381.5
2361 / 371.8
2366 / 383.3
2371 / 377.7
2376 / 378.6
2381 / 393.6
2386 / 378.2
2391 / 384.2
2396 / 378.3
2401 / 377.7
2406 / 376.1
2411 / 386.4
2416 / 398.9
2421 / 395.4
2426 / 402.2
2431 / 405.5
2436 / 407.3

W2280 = 1.7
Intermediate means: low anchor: 336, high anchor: 384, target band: 340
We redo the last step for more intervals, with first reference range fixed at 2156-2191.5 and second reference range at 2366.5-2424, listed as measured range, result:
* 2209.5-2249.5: 0.7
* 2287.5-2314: 1.1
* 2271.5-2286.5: 2.7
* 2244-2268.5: 0.3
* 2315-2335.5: 0.1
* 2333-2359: -0.3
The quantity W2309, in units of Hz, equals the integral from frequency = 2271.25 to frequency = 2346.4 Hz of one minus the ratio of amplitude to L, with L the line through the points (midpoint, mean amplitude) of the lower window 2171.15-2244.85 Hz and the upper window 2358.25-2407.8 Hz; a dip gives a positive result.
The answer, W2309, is 2.1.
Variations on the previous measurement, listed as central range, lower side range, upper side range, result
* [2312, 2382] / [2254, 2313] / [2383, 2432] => -2.4 Hz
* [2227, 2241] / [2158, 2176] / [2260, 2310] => -0.3 Hz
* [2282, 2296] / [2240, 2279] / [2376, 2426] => 1.9 Hz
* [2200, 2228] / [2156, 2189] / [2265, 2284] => 0.6 Hz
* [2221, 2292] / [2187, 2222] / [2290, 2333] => 0.3 Hz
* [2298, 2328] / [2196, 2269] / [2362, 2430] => -0.4 Hz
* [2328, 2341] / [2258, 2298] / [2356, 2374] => -0.5 Hz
